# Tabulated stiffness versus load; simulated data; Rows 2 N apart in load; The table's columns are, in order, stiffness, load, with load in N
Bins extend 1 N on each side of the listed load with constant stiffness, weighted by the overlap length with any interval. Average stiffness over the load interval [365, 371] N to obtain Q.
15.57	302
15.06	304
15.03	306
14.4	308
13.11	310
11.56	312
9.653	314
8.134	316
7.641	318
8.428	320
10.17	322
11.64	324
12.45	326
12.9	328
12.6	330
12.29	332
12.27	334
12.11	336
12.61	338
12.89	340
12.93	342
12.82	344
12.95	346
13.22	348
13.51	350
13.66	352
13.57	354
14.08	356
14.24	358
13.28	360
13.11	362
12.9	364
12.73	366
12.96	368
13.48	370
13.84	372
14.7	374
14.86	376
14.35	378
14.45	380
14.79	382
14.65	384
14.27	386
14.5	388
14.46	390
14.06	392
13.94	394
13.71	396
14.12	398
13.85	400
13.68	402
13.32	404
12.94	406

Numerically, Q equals 13.1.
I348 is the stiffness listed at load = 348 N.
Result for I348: 13.22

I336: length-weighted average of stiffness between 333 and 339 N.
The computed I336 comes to 12.3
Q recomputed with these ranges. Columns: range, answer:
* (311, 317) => 9.78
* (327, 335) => 12.5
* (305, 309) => 14.7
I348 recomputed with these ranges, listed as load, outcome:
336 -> 12.11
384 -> 14.65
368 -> 12.96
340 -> 12.89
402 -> 13.68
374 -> 14.7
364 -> 12.9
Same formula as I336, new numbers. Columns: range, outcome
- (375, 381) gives 14.6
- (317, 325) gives 9.47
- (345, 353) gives 13.3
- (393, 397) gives 13.8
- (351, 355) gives 13.6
